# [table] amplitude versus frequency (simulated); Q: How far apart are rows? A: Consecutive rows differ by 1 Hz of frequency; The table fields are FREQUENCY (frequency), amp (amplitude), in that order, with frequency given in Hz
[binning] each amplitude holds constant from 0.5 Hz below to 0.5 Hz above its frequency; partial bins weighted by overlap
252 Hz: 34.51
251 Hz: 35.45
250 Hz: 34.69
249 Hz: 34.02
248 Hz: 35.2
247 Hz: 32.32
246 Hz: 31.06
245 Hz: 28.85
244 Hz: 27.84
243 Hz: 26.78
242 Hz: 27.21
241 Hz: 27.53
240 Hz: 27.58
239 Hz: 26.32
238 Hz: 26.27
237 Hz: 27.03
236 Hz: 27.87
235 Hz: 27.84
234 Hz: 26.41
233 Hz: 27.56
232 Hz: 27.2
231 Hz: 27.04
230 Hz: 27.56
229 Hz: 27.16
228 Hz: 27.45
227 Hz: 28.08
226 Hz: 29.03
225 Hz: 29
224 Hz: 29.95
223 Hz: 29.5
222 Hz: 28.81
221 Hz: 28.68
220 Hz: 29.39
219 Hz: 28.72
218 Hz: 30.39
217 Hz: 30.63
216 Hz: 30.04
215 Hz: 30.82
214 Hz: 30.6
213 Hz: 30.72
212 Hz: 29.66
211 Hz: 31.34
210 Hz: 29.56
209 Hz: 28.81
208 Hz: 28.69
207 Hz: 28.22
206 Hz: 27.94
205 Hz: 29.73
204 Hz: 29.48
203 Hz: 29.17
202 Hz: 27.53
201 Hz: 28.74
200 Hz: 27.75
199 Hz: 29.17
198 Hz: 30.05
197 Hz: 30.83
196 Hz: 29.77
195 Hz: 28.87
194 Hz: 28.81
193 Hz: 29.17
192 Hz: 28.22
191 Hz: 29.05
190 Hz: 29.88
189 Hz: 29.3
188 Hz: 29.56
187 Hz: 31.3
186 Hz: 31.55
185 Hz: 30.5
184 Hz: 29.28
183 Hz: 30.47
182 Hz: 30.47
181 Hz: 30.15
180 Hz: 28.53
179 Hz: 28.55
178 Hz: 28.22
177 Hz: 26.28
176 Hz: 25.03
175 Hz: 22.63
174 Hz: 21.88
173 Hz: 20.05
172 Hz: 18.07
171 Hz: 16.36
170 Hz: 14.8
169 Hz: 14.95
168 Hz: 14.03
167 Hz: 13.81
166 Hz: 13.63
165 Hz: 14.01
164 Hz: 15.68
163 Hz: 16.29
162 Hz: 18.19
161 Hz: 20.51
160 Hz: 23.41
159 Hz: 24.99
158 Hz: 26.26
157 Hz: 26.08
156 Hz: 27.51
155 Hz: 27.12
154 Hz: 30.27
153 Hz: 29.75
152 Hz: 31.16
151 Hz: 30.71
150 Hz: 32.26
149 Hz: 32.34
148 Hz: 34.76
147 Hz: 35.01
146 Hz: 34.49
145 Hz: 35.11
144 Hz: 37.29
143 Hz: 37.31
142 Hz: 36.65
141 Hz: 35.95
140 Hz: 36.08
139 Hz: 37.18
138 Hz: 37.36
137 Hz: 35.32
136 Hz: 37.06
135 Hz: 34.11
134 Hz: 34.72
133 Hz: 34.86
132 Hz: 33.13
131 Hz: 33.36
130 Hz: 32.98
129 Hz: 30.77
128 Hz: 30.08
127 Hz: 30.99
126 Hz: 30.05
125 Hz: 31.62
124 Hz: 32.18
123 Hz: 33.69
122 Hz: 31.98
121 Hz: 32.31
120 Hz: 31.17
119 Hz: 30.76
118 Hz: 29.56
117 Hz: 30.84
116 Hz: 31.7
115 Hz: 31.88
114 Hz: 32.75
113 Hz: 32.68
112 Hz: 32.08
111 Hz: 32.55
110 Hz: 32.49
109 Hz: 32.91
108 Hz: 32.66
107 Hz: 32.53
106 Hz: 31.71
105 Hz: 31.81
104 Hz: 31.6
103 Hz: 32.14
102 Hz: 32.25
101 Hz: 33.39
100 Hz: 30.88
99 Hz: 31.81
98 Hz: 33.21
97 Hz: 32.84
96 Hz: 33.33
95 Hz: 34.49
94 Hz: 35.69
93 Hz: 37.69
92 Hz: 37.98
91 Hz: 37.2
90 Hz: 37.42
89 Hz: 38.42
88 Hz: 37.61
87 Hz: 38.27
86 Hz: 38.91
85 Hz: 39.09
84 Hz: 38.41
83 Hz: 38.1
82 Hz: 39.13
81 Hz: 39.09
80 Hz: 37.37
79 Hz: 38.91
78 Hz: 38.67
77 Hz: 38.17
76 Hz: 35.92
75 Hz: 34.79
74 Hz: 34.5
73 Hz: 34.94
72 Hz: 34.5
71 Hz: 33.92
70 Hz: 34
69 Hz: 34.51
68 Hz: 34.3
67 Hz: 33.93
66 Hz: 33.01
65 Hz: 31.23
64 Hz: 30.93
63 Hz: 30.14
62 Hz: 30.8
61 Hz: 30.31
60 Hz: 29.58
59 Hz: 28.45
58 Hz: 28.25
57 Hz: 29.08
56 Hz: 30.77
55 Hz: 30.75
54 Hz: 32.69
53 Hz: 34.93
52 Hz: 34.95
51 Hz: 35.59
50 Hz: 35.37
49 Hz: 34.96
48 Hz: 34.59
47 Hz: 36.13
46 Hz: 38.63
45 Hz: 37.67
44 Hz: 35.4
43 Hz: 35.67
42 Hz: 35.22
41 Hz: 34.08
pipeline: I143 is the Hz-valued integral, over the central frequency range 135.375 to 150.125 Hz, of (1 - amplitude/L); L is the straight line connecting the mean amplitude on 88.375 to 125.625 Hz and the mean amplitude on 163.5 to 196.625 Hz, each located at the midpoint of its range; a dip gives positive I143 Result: -3.4 Hz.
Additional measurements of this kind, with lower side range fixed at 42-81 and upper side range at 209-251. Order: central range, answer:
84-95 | -1.5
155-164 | 2.4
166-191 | 4.8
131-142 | -1.3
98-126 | 0.5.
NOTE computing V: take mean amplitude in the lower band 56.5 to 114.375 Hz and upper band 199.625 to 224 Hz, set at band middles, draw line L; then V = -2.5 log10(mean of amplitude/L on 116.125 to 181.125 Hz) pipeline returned 0.13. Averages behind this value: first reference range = 34.2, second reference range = 29.4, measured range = 28.4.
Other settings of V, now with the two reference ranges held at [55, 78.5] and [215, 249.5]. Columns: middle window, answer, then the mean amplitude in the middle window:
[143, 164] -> 0.08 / 28.6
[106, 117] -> -0.02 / 32.3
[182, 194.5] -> 0.00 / 29.8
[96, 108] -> -0.01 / 32.3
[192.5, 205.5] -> 0.01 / 29.2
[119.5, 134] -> -0.03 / 32.2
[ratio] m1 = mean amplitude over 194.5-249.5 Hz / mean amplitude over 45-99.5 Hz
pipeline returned 0.8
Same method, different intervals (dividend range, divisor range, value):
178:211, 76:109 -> 0.82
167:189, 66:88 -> 0.68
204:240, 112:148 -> 0.86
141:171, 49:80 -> 0.77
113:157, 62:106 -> 0.94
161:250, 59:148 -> 0.79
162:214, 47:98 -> 0.75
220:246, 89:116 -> 0.83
